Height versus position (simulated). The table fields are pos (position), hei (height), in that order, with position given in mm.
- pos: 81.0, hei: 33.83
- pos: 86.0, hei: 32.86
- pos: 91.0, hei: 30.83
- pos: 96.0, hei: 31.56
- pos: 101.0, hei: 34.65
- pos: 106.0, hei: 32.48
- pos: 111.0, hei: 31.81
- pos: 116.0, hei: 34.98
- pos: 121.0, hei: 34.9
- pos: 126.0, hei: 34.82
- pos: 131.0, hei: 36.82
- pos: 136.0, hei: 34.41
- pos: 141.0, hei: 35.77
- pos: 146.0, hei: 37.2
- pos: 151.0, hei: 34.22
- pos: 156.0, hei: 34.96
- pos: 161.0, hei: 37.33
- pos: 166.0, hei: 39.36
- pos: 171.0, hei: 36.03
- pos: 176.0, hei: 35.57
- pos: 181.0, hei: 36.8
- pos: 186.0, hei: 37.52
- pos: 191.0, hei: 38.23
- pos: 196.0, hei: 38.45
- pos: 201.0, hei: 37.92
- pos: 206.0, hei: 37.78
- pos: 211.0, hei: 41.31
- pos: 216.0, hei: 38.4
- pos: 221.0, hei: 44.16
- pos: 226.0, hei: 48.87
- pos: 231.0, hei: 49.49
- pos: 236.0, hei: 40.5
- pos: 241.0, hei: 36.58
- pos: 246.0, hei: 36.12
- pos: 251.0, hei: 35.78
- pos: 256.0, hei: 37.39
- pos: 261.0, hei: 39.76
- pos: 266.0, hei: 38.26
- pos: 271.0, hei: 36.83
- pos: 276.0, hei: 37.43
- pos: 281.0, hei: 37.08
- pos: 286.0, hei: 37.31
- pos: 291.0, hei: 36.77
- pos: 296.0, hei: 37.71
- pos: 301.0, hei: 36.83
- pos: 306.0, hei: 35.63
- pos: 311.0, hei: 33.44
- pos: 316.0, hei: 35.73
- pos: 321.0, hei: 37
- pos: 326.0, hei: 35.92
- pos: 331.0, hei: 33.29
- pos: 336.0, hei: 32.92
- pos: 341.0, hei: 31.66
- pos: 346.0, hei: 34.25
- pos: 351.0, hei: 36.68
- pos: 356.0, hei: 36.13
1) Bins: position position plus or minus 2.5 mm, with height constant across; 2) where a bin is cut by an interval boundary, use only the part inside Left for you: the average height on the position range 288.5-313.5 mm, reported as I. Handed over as 36.1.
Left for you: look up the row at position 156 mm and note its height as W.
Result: 34.96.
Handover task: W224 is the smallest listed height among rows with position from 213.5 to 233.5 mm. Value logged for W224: 38.4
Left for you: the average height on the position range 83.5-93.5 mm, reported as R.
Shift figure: 31.8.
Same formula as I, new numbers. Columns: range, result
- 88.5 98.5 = 31.2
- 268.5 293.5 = 37.1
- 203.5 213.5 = 39.5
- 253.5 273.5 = 38.1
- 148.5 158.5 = 34.6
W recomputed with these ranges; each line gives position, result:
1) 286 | 37.31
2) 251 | 35.78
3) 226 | 48.87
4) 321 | 37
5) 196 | 38.45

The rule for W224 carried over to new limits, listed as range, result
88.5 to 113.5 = 30.83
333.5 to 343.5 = 31.66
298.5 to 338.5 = 32.92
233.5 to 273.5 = 35.78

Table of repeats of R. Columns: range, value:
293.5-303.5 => 37.3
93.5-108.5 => 32.9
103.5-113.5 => 32.1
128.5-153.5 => 35.7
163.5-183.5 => 36.9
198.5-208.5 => 37.9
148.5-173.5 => 36.4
